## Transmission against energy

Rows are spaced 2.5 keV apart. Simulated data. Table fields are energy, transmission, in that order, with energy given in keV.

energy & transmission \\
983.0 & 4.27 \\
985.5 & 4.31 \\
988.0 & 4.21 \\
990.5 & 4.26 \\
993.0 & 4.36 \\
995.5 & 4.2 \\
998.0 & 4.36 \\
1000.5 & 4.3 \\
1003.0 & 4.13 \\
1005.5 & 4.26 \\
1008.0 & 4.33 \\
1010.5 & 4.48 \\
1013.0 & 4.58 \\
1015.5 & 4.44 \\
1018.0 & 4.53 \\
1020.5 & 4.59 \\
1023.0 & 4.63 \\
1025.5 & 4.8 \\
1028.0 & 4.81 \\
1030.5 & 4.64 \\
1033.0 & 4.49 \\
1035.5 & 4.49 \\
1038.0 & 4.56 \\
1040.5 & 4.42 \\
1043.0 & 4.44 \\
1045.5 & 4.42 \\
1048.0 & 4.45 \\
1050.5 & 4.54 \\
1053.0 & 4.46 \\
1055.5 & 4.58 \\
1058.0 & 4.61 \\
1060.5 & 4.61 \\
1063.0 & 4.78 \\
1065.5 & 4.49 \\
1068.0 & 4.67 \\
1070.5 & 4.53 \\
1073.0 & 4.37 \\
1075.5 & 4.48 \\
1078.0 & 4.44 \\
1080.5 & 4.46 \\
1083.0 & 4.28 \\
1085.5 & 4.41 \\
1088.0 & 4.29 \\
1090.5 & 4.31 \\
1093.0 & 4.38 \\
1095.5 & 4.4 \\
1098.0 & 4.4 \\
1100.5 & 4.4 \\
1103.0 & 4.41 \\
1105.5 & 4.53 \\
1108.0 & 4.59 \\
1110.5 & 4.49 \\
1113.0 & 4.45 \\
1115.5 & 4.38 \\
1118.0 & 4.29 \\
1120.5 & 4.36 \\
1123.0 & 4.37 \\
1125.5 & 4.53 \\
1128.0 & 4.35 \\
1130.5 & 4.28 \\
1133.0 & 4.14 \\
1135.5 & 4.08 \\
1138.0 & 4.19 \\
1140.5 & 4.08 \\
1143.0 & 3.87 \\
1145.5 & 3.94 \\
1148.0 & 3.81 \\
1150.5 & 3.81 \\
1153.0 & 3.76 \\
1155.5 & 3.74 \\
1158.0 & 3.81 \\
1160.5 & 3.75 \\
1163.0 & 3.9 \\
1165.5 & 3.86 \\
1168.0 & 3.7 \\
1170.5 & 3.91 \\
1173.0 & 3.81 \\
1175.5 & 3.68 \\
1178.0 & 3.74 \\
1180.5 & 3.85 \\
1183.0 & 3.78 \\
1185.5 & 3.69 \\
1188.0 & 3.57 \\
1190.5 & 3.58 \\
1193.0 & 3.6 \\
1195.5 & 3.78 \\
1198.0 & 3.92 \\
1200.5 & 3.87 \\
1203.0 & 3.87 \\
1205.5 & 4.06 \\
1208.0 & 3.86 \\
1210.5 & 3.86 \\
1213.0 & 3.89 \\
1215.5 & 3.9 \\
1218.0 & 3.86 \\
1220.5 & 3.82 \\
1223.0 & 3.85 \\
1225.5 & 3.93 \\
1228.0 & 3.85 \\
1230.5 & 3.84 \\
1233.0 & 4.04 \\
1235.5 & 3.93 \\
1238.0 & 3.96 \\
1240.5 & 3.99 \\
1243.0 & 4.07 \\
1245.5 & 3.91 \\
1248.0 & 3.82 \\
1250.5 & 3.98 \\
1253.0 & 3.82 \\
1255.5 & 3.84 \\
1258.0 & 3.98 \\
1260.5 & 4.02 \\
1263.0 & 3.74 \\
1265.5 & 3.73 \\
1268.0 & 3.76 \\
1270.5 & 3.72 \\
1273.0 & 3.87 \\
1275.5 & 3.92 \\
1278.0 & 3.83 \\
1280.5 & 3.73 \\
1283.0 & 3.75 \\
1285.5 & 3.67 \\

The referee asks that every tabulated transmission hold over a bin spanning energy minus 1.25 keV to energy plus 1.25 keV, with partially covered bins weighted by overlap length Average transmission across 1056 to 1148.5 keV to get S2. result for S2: 4.37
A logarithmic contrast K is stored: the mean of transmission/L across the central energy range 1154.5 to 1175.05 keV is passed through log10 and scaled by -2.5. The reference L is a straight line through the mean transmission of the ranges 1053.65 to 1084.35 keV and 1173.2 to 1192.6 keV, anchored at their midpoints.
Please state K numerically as 0.01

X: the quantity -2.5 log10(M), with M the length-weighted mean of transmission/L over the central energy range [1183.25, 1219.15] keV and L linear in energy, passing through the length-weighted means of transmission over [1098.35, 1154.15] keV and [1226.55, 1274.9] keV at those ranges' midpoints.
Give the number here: 0.06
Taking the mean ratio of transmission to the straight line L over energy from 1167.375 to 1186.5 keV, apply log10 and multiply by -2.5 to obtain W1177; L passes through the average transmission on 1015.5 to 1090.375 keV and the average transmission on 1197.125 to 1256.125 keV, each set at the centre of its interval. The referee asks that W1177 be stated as 0.086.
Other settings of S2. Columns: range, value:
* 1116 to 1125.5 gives 4.37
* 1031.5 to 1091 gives 4.49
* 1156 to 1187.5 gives 3.78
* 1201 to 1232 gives 3.88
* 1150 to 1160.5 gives 3.77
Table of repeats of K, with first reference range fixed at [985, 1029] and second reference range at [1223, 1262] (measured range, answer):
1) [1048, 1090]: -0.05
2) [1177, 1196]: 0.10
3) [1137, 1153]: 0.05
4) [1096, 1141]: -0.04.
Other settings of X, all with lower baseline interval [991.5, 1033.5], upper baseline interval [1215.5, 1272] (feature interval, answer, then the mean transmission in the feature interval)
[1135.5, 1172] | 0.06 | 3.87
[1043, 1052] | -0.02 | 4.47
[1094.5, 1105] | -0.04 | 4.41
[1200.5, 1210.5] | 0.02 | 3.91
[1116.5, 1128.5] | -0.05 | 4.38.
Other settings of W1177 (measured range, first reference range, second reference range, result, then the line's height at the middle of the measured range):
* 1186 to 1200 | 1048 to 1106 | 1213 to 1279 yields 0.103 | 4.07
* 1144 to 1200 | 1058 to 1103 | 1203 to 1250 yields 0.094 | 4.12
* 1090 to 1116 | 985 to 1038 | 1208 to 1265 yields -0.054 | 4.22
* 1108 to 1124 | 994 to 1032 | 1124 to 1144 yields -0.042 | 4.24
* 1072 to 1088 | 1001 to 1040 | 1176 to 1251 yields -0.022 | 4.31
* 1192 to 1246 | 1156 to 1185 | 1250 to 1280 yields -0.021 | 3.82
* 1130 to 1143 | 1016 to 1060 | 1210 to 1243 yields 0.026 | 4.22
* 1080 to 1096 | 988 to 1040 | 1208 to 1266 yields -0.021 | 4.27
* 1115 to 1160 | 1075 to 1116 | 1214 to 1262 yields 0.047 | 4.27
